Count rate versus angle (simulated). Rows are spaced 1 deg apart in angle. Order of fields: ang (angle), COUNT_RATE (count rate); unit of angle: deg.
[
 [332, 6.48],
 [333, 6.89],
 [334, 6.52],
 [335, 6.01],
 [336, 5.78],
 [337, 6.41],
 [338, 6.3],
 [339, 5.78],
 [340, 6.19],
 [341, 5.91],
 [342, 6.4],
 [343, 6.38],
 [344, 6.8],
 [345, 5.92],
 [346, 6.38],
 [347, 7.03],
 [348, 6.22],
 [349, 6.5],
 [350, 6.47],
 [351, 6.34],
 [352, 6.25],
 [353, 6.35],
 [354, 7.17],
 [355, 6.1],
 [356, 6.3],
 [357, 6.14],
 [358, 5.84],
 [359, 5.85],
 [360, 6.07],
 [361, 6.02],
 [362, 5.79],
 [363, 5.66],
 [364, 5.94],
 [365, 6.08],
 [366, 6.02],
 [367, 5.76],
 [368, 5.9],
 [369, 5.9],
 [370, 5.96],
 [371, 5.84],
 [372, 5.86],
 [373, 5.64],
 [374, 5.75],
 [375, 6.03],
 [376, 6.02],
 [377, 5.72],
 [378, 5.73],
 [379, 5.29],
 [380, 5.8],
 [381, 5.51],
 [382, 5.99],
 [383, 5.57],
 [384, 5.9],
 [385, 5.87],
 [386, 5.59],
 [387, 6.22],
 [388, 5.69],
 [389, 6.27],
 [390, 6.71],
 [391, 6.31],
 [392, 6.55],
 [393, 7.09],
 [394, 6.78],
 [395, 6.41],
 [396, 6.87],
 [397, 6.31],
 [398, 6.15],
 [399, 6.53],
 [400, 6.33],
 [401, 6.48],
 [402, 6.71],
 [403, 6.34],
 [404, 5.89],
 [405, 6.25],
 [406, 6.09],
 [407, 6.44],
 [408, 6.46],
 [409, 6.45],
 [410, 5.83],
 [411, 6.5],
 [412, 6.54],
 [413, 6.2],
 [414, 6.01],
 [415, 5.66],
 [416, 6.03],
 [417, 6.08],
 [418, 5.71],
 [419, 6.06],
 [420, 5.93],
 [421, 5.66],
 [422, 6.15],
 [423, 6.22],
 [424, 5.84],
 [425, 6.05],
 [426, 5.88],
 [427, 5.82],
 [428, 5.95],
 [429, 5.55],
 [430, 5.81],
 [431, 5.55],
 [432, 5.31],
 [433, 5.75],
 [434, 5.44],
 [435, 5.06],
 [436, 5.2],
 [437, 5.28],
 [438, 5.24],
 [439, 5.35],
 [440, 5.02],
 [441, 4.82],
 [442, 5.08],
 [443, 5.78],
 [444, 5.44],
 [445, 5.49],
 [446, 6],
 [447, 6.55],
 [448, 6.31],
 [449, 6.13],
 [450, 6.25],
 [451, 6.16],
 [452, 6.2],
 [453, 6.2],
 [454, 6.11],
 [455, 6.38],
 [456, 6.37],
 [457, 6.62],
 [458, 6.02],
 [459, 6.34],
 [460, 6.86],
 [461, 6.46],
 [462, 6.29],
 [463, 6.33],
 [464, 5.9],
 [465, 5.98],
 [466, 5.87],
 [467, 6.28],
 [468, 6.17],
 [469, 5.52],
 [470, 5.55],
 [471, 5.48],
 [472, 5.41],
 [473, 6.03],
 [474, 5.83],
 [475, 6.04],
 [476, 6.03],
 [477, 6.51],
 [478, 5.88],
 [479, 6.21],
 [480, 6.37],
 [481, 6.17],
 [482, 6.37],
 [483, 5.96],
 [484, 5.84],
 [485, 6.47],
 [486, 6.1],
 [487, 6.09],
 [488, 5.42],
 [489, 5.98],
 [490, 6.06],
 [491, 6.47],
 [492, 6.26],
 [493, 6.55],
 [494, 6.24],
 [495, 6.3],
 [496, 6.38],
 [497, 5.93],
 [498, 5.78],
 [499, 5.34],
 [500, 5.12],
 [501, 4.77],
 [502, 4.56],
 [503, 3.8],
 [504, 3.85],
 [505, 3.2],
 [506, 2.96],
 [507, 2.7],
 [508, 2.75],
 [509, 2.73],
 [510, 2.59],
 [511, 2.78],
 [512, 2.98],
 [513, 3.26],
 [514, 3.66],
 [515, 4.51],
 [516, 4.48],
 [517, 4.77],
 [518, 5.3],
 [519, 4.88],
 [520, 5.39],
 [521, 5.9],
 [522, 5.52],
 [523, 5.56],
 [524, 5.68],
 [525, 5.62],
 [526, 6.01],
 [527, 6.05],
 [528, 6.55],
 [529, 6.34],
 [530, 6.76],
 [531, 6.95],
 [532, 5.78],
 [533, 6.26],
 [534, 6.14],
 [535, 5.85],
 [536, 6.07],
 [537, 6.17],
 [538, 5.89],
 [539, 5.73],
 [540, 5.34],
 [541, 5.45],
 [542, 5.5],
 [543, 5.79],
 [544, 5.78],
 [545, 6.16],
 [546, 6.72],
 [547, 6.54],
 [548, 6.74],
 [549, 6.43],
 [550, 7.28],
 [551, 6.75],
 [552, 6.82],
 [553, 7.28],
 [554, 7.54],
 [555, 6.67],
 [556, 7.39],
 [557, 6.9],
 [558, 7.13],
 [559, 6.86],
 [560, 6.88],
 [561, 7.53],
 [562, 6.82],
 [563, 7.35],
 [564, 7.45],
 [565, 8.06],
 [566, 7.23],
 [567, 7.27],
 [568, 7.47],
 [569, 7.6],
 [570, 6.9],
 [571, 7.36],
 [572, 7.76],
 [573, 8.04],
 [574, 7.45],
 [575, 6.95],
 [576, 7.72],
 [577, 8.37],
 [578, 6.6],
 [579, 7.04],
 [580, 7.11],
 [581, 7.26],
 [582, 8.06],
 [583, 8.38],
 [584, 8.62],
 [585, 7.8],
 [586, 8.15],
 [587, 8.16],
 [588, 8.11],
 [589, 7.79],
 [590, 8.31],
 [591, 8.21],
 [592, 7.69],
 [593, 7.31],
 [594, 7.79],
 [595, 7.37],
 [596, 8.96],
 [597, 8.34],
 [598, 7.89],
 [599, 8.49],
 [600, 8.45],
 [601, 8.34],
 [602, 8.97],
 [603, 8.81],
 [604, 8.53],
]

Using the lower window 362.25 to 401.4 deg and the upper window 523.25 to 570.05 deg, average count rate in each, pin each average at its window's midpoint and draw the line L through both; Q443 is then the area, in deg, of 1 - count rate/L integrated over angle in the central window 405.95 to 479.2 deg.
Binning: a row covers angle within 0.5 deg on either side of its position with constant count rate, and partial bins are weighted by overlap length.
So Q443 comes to 3.7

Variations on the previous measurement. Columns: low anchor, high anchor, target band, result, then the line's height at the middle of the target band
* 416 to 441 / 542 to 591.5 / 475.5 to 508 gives 4.5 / 6.41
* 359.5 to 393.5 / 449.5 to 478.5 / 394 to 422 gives -1.1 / 6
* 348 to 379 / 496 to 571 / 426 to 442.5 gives 1.4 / 5.91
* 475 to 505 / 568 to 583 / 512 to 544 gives 4.9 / 6.53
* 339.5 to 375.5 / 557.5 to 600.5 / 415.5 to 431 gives 1.6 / 6.59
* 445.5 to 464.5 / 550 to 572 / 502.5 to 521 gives 8.3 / 6.79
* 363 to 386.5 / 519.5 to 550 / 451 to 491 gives -1.0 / 5.95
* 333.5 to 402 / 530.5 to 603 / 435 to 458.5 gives 2.7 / 6.57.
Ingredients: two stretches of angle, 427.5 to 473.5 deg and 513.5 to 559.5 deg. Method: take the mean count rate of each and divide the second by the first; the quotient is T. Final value 1.04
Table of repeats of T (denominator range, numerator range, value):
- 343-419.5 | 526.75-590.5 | 1.14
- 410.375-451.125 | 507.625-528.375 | 0.80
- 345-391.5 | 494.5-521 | 0.71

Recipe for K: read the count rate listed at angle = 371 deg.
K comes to 5.84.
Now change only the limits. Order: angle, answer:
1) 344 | 6.8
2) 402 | 6.71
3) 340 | 6.19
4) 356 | 6.3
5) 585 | 7.8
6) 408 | 6.46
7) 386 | 5.59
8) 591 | 8.21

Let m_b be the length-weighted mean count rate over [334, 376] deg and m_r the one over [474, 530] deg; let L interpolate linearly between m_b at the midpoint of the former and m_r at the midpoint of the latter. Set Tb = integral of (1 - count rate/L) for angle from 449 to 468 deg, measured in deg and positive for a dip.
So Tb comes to -2.6 deg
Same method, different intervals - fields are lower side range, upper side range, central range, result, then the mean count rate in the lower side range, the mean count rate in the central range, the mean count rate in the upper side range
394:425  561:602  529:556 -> 3.90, 6.21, 6.34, 7.76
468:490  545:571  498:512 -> 5.85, 5.97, 3.68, 7.09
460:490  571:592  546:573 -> 0.95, 6.03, 7.16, 7.78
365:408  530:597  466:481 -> 1.46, 6.1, 5.96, 7.11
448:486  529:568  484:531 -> 9.50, 6.13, 5.08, 6.62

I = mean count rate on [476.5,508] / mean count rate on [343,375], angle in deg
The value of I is 0.90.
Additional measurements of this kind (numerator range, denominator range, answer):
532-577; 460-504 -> 1.15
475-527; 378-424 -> 0.84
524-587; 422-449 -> 1.22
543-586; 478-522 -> 1.44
